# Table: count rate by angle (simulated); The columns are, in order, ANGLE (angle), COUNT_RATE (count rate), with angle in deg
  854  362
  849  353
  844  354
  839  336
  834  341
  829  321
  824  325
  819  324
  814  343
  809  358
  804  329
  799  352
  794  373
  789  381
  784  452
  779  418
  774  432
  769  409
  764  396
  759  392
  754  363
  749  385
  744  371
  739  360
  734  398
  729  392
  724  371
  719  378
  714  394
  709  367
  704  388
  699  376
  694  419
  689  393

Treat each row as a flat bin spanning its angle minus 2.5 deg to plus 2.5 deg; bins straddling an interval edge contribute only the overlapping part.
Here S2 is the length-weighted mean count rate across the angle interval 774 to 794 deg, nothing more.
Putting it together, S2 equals 413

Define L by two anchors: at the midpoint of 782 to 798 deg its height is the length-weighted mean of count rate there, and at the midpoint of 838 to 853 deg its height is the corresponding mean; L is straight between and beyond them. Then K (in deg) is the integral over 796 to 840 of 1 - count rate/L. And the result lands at 4.2 deg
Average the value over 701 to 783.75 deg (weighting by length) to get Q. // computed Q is 390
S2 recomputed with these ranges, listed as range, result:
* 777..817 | 375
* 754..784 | 409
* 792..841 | 340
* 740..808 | 387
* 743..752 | 378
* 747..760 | 378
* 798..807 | 340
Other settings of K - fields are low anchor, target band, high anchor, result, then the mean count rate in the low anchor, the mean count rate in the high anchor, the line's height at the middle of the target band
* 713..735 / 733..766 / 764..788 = 1.9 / 385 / 422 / 403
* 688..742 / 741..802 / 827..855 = -4.4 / 385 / 344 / 366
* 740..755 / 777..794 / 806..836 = -2.8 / 373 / 335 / 353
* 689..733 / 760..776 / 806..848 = -2.1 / 386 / 338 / 363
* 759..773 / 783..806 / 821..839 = -0.1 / 404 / 330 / 371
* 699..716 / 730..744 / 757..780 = 0.6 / 382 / 409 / 395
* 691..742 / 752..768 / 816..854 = -0.8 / 384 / 338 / 367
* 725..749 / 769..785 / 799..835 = -3.2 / 380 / 335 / 358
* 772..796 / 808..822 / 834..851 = 1.4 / 412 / 347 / 377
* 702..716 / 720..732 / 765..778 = 0.3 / 382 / 417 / 392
